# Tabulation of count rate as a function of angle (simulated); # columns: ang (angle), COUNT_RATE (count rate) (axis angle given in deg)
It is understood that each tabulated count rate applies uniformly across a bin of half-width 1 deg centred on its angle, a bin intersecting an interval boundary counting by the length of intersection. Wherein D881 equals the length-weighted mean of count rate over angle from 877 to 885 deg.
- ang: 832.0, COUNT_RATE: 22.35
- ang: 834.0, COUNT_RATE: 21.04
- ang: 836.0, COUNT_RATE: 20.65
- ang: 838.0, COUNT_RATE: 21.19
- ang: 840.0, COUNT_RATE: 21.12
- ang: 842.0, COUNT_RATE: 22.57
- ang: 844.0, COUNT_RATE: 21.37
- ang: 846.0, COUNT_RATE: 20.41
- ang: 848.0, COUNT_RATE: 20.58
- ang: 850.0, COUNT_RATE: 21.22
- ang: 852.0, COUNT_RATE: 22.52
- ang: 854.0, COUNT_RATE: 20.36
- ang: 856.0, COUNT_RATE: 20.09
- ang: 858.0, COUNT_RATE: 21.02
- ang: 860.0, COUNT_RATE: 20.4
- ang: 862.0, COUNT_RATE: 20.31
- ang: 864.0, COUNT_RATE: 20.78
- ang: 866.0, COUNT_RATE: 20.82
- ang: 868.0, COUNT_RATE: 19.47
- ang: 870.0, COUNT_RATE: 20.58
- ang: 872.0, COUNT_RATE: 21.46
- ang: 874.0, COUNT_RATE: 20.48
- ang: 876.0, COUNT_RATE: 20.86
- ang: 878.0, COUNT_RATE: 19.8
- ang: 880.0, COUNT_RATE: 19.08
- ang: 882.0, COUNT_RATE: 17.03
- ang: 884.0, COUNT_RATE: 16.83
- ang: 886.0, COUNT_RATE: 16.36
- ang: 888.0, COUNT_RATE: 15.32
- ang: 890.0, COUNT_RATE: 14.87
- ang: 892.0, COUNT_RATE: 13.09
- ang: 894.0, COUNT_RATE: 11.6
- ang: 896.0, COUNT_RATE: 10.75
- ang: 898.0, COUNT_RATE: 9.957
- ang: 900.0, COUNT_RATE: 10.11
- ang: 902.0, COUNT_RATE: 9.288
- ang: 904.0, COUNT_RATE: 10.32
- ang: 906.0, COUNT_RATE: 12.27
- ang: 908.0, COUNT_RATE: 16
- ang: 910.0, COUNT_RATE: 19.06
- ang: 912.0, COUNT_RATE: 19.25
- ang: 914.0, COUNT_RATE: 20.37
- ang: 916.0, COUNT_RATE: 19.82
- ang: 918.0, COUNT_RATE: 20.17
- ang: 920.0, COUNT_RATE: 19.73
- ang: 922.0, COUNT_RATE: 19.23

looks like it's 18.2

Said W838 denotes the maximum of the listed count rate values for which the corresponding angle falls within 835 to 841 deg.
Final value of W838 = 21.19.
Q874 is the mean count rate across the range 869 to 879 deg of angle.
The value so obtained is 20.6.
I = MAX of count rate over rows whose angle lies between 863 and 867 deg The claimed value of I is 20.82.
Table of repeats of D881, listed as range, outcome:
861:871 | 20.4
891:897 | 11.8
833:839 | 21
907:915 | 18.7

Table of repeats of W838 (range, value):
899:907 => 12.27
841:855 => 22.57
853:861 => 21.02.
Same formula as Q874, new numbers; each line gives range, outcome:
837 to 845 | 21.6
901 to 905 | 9.8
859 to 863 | 20.4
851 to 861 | 20.9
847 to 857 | 21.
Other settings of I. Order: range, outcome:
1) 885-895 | 16.36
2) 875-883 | 20.86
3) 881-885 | 17.03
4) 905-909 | 16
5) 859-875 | 21.46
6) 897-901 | 10.11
